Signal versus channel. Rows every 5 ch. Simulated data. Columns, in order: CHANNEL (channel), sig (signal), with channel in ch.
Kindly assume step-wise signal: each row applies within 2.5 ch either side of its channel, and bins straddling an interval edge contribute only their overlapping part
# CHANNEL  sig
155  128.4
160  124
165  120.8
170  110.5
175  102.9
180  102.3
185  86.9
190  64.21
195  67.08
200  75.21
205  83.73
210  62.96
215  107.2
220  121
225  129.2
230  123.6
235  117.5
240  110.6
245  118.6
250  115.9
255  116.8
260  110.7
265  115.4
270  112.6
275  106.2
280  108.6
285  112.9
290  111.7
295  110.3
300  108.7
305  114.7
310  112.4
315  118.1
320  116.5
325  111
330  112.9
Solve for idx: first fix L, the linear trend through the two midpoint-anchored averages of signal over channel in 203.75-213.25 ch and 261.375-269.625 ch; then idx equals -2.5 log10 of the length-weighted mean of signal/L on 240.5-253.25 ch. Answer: -0.15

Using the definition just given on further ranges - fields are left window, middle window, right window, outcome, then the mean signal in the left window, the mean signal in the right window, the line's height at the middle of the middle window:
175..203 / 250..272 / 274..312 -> -0.13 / 81.3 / 111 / 102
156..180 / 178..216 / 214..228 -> 0.42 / 114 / 121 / 118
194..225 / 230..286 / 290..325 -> -0.12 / 90.6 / 113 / 102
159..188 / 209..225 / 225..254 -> 0.09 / 106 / 118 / 114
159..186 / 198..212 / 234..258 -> 0.44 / 108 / 116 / 111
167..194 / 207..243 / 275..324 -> -0.10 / 92.4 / 112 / 99.8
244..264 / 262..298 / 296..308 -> 0.02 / 115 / 112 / 113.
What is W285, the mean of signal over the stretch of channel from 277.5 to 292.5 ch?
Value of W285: 111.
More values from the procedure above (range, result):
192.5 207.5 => 75.3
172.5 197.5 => 84.7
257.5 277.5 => 111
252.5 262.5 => 114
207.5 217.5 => 85.1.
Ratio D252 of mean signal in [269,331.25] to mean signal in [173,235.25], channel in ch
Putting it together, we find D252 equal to 1.18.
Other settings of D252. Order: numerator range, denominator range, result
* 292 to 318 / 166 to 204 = 1.28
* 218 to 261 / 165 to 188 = 1.16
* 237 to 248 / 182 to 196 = 1.54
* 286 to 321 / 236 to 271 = 0.99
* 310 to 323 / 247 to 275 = 1.02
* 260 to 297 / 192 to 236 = 1.14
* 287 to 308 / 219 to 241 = 0.92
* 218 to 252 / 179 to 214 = 1.54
